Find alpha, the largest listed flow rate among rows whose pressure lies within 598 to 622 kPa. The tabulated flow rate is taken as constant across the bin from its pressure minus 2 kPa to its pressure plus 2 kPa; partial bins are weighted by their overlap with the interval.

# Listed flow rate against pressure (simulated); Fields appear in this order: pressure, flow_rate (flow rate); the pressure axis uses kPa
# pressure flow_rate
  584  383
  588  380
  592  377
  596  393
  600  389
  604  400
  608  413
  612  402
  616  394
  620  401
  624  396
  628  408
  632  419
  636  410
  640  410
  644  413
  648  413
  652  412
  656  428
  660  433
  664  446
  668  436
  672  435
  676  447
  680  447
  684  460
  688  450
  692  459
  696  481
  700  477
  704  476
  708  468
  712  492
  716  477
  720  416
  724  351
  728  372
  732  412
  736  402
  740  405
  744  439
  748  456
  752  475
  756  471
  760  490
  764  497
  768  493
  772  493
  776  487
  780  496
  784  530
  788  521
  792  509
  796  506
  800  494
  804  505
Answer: 413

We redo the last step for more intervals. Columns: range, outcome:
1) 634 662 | 433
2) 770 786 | 530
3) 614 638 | 419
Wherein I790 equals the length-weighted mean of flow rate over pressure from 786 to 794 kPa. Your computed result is 515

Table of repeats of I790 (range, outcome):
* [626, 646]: 412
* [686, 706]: 469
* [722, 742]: 388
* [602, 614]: 405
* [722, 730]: 362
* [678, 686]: 454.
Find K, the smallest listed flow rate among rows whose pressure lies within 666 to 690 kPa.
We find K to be 435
